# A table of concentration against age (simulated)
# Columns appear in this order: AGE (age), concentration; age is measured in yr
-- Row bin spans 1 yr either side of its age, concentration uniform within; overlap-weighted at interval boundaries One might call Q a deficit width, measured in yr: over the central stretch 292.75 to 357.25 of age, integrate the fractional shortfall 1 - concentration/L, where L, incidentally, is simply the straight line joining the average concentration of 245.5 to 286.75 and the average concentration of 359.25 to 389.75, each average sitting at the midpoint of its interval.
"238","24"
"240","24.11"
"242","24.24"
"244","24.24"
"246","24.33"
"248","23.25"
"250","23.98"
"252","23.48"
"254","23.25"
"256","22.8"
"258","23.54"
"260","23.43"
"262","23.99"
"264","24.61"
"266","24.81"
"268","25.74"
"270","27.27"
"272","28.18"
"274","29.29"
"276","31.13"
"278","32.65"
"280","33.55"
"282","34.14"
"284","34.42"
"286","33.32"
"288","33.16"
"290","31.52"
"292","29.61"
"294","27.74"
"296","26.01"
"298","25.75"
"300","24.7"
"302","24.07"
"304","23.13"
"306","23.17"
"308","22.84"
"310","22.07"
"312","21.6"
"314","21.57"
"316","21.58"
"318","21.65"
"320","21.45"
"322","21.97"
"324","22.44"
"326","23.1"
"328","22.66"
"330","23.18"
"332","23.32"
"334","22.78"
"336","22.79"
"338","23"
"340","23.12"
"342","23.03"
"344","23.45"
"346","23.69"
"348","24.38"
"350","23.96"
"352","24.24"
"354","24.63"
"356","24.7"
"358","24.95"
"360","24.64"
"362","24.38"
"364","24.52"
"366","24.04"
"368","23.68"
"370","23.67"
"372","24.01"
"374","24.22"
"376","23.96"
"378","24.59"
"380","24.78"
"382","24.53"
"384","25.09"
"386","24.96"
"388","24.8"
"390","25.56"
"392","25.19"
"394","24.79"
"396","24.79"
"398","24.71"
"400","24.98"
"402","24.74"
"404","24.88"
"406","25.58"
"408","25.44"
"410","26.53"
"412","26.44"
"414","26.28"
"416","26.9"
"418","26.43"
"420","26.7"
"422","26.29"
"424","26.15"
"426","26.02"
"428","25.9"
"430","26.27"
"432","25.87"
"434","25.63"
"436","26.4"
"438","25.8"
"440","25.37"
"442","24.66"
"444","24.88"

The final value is 5.7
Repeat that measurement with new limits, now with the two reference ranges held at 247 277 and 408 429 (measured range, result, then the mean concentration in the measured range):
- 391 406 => 0.7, 24.9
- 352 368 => 0.9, 24.5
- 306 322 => 2.3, 21.9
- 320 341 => 2.4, 22.8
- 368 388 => 1.3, 24.4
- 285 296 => -2.2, 30.6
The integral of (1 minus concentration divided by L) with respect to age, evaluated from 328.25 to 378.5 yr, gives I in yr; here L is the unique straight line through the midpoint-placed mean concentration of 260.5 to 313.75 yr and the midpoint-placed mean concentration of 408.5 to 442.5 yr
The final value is 5.6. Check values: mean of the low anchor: 27.5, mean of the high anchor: 26.1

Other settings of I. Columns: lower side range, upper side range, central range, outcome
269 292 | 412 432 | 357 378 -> 3.1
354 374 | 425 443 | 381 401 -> -0.1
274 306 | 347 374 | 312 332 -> 3.6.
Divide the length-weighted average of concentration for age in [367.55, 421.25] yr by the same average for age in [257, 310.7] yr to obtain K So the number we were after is 0.91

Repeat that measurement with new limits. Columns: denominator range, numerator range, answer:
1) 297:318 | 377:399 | 1.08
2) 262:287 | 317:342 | 0.76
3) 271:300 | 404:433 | 0.86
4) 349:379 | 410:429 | 1.09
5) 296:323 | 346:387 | 1.07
